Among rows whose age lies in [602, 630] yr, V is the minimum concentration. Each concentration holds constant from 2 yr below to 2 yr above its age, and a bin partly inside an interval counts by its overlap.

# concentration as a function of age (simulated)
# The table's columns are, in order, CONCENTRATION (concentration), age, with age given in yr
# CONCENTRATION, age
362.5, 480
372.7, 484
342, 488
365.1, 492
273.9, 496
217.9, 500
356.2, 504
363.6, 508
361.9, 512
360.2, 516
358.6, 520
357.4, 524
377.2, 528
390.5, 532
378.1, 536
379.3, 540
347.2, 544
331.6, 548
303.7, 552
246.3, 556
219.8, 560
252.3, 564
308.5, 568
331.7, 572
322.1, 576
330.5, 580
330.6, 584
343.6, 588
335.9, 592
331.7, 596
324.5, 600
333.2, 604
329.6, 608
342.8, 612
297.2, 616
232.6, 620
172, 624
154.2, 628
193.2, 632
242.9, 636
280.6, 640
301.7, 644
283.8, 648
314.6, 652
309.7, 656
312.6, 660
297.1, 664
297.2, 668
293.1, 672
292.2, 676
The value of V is 154.2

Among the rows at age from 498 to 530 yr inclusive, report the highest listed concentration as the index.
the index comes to 377.2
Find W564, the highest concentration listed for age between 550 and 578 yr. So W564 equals 331.7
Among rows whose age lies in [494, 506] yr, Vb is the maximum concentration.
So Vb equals 356.2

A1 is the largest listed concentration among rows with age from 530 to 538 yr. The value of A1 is 390.5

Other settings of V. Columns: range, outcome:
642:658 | 283.8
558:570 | 219.8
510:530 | 357.4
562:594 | 252.3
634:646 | 242.9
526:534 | 377.2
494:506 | 217.9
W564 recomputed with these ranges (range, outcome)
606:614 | 342.8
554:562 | 246.3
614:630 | 297.2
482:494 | 372.7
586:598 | 343.6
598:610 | 333.2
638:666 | 314.6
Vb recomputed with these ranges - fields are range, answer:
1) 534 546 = 379.3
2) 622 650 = 301.7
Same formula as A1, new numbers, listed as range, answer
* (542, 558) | 347.2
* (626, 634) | 193.2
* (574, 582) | 330.5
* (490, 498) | 365.1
